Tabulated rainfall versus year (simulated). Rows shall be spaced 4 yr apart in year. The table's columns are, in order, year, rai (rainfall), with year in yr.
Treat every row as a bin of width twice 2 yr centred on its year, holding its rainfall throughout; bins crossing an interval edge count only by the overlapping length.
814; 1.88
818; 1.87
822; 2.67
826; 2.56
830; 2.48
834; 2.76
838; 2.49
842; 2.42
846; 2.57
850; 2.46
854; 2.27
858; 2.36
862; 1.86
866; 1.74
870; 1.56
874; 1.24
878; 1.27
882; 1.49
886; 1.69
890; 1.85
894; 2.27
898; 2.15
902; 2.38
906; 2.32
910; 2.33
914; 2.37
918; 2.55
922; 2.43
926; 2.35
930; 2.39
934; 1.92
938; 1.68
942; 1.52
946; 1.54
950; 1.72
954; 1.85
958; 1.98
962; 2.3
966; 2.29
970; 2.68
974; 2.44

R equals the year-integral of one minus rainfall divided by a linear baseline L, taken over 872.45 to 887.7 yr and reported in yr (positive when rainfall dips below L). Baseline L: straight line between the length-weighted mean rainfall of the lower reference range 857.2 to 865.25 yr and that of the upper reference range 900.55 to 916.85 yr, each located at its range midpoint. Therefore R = 5.2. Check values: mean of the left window 2.02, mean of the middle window 1.42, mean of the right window 2.36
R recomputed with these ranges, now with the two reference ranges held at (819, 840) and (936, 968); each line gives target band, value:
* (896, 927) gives -4.0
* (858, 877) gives 5.5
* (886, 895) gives 1.0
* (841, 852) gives -0.1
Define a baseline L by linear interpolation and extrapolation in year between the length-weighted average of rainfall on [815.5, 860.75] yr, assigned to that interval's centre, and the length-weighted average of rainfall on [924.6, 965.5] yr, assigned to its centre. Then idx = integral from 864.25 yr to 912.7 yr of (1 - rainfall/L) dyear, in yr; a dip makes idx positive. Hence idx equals 7.02 yr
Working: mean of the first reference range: 2.43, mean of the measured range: 1.87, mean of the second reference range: 1.93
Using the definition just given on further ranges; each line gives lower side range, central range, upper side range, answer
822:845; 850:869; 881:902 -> 1.8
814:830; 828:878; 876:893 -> -3.9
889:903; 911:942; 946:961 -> -3.1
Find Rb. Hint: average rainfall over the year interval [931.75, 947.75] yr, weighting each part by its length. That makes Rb 1.68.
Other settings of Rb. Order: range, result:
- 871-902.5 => 1.76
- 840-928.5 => 2.09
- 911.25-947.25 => 2.1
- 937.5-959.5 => 1.71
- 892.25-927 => 2.35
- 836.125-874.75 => 2.12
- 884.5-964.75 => 2.08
